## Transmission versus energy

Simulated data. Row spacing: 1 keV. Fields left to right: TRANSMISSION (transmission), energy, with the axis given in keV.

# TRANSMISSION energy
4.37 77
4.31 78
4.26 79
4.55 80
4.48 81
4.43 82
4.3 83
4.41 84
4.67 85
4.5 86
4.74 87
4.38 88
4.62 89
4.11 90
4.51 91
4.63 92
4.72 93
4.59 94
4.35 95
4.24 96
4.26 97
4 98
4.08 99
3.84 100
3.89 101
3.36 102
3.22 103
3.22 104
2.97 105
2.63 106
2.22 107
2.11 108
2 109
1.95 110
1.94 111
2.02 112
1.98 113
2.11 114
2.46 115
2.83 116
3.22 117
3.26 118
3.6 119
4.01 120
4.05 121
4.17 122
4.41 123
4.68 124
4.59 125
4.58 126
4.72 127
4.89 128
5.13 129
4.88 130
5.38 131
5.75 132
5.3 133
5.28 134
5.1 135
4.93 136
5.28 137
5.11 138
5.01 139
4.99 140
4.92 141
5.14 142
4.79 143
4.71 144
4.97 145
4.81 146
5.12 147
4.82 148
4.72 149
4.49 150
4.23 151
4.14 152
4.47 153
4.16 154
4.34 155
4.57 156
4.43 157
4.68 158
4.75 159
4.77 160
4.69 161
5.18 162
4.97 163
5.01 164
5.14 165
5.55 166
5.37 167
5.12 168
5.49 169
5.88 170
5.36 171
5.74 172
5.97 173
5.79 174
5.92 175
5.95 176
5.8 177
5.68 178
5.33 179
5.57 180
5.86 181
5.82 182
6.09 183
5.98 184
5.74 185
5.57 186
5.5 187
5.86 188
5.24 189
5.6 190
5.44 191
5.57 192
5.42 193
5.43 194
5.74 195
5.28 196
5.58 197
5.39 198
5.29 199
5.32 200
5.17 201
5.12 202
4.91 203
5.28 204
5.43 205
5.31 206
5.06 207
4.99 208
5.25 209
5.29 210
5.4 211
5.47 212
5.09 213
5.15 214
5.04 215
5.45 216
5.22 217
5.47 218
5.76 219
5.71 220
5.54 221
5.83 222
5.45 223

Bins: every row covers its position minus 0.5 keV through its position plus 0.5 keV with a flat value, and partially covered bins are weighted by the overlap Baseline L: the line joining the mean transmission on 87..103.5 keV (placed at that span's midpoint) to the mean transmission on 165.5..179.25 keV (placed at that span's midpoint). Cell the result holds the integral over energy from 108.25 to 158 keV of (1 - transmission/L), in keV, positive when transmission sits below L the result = 7.0 keV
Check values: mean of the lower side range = 4.19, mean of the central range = 4.25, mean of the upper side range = 5.64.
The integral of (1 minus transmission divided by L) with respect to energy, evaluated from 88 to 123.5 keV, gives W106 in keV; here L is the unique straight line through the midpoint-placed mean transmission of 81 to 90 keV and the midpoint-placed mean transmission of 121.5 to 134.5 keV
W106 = 9.4 keV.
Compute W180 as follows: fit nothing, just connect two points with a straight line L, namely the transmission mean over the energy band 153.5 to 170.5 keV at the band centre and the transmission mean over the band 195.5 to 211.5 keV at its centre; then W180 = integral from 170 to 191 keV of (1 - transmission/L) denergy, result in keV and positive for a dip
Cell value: -2.6 keV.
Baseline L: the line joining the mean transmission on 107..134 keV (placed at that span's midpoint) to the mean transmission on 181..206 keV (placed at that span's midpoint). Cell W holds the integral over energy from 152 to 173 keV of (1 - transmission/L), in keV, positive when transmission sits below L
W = -1.1 keV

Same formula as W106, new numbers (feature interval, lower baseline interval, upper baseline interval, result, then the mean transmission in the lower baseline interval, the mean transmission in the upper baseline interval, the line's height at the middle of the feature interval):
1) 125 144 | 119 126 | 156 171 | -2.2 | 4.29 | 5.07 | 4.51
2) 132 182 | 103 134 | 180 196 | -4.2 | 3.59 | 5.64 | 4.73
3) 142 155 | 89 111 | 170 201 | 0.3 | 3.55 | 5.62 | 4.73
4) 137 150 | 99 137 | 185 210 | -2.1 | 3.72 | 5.37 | 4.25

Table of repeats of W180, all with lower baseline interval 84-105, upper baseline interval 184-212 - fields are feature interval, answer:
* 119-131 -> 0.0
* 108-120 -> 5.1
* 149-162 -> 1.0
